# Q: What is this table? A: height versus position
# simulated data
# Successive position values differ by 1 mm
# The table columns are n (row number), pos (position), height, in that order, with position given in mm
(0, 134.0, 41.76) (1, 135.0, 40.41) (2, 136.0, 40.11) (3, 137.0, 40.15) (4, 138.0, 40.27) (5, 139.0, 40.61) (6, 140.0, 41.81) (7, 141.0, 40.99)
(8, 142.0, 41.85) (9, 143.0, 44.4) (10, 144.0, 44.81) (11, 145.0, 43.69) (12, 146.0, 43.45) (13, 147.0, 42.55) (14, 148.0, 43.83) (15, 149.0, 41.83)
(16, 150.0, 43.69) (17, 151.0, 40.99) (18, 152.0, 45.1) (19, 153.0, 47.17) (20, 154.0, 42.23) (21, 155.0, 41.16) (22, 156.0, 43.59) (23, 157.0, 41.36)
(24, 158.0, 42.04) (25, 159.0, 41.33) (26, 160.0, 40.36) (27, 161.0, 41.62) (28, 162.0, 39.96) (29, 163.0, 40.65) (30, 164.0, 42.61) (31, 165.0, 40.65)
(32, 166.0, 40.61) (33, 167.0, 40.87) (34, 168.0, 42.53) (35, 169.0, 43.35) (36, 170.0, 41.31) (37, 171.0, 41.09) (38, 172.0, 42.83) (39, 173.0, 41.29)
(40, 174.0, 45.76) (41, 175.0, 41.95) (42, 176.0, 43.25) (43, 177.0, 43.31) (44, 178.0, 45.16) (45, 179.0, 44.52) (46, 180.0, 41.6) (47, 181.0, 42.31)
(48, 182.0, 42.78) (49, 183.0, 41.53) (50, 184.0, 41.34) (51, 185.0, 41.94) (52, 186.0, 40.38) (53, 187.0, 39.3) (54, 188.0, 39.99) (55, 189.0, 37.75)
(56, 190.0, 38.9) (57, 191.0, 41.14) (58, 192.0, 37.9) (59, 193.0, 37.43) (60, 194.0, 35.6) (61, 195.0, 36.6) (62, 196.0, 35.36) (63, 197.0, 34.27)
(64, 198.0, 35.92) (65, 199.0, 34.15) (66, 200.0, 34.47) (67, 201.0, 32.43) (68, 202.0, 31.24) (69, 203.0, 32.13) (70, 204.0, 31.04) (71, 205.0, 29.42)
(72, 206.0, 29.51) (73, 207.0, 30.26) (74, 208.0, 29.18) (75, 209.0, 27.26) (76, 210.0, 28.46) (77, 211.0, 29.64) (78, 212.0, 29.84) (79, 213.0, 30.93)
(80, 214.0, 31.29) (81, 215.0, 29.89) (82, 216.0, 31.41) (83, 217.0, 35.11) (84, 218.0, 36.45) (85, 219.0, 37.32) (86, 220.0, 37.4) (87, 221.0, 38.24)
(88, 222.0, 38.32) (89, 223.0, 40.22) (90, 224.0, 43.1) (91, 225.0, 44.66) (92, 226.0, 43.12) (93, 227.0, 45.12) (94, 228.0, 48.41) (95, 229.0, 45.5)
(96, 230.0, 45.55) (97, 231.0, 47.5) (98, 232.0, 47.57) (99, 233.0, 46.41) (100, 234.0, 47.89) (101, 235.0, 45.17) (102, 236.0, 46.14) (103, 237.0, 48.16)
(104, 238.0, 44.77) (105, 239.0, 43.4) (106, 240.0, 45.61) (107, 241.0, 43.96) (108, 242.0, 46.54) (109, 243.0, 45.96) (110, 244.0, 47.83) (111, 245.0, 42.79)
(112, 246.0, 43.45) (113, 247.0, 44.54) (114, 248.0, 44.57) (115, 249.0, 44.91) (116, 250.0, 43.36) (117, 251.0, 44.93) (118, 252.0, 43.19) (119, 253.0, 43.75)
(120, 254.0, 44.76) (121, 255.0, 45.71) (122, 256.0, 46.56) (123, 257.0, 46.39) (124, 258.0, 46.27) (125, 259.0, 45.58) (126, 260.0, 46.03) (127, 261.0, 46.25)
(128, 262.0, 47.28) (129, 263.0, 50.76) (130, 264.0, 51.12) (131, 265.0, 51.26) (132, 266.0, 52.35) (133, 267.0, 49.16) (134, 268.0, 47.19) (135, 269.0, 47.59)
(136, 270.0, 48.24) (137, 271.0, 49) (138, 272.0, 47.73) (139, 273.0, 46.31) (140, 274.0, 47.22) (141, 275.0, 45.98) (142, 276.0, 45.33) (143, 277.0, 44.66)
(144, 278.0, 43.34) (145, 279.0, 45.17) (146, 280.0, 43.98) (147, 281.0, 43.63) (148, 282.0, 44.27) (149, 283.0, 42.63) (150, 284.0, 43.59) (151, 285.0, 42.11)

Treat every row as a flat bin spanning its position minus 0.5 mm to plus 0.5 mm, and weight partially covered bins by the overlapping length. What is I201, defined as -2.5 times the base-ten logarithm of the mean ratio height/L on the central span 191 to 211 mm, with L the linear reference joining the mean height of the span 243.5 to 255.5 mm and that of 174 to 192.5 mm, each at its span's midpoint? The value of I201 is 0.27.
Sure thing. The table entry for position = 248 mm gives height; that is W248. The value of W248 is 44.57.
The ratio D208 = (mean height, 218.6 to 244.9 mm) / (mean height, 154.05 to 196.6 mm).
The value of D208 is 1.08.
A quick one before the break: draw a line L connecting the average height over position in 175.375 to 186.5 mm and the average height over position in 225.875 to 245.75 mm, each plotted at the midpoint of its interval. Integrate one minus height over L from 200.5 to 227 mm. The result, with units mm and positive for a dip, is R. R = 6.3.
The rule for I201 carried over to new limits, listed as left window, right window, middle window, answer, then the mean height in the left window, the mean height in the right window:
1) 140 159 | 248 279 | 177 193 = 0.08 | 43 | 46.7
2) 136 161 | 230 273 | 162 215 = 0.17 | 42.4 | 46.5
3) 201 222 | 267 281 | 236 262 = -0.12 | 32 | 46.3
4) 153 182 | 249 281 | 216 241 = 0.04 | 42.2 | 46.6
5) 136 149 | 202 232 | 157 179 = -0.05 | 42.3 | 36.2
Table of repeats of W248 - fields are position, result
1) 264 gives 51.12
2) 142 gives 41.85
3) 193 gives 37.43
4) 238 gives 44.77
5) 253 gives 43.75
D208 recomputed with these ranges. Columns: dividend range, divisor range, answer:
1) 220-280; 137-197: 1.10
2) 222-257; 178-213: 1.26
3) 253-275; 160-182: 1.13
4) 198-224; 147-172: 0.78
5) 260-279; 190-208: 1.40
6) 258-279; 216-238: 1.11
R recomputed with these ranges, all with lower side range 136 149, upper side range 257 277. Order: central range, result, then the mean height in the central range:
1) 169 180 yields 0.17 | 43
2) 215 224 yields 1.76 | 36.8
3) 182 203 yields 3.34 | 37.4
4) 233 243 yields 0.16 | 45.8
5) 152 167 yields 0.39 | 41.9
